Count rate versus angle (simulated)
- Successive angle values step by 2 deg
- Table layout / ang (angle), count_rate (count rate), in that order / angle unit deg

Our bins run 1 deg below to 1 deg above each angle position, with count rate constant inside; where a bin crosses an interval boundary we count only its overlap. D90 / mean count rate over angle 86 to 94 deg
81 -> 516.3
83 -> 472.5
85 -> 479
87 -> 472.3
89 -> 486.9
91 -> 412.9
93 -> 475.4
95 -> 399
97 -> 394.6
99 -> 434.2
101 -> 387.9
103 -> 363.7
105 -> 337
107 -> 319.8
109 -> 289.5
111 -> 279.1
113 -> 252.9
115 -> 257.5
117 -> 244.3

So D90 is 462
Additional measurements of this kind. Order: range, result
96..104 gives 395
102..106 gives 350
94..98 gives 397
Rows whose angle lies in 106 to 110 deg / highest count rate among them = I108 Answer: 319.8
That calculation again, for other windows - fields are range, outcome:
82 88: 479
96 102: 434.2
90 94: 475.4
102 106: 363.7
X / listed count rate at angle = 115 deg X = 257.5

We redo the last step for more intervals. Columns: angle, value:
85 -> 479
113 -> 252.9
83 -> 472.5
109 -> 289.5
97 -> 394.6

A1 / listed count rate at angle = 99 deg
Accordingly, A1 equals 434.2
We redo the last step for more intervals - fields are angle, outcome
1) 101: 387.9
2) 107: 319.8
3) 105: 337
